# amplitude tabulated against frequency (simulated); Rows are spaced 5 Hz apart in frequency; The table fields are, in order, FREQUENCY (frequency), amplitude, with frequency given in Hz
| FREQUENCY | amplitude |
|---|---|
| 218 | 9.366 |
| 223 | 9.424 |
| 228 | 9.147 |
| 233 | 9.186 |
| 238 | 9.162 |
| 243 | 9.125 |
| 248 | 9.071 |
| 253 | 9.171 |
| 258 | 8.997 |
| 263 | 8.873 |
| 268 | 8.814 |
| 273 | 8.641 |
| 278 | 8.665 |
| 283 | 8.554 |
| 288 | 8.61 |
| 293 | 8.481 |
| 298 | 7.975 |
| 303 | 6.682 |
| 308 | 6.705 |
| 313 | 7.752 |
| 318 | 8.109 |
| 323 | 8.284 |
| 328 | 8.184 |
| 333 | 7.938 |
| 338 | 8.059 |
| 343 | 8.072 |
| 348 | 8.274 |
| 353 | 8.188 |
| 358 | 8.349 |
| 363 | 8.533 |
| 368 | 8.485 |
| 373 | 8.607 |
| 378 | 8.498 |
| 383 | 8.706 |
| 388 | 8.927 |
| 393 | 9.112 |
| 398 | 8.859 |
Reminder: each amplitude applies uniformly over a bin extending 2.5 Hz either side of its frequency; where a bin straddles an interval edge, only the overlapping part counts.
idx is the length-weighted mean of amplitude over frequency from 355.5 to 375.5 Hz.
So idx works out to 8.49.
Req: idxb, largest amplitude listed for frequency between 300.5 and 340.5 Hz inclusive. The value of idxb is 8.284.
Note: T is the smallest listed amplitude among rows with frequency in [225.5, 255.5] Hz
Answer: 9.071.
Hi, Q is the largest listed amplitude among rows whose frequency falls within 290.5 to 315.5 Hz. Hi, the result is 8.481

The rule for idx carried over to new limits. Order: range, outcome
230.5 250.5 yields 9.14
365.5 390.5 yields 8.64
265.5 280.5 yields 8.71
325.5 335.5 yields 8.06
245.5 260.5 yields 9.08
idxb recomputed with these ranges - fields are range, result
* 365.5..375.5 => 8.607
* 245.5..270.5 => 9.171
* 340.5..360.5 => 8.349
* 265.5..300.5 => 8.814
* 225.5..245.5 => 9.186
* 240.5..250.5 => 9.125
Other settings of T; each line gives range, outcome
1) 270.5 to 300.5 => 7.975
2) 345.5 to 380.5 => 8.188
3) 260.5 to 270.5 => 8.814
